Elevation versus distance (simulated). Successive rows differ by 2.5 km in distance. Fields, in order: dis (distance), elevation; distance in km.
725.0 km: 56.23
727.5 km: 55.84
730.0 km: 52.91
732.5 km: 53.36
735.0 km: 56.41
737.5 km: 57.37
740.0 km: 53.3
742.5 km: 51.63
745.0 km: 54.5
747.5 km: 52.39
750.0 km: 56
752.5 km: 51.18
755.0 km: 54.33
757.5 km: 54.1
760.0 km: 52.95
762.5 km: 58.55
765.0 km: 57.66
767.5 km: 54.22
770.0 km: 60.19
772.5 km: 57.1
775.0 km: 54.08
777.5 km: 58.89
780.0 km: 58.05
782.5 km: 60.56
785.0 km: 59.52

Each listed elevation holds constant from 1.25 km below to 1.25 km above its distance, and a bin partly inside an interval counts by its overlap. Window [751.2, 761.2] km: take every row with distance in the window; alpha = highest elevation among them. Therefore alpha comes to 54.33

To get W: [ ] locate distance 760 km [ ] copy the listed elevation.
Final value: 52.95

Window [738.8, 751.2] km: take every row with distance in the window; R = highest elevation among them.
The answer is 56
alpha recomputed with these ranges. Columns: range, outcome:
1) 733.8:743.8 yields 57.37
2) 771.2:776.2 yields 57.1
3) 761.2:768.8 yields 58.55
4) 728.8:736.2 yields 56.41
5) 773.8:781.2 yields 58.89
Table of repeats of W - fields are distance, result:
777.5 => 58.89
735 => 56.41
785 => 59.52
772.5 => 57.1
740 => 53.3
